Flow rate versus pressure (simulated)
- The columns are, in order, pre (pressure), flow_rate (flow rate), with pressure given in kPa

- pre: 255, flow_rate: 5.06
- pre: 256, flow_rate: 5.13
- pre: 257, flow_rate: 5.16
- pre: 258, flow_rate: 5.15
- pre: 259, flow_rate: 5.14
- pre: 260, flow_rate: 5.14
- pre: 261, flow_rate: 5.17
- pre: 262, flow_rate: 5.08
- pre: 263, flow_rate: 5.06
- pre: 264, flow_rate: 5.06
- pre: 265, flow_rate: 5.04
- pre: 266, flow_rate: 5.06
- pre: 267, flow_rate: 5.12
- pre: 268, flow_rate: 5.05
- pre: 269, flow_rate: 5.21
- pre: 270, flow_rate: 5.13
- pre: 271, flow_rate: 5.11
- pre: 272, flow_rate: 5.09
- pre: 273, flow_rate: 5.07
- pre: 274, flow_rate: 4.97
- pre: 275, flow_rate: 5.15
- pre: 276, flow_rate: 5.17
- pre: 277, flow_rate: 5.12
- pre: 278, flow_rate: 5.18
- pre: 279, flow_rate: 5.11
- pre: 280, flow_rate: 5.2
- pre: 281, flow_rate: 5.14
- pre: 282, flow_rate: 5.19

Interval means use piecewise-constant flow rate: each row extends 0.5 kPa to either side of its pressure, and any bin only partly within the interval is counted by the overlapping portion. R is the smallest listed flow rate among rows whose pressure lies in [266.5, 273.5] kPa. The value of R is 5.05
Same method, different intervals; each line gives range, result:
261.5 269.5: 5.04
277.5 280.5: 5.11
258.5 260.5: 5.14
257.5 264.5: 5.06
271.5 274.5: 4.97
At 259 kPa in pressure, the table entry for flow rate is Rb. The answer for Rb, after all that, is 5.14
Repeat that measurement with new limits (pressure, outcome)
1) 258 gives 5.15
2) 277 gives 5.12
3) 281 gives 5.14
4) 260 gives 5.14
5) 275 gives 5.15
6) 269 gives 5.21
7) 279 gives 5.11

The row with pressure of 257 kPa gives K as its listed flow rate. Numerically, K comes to 5.16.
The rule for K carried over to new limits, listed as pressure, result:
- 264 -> 5.06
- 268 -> 5.05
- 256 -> 5.13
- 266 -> 5.06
